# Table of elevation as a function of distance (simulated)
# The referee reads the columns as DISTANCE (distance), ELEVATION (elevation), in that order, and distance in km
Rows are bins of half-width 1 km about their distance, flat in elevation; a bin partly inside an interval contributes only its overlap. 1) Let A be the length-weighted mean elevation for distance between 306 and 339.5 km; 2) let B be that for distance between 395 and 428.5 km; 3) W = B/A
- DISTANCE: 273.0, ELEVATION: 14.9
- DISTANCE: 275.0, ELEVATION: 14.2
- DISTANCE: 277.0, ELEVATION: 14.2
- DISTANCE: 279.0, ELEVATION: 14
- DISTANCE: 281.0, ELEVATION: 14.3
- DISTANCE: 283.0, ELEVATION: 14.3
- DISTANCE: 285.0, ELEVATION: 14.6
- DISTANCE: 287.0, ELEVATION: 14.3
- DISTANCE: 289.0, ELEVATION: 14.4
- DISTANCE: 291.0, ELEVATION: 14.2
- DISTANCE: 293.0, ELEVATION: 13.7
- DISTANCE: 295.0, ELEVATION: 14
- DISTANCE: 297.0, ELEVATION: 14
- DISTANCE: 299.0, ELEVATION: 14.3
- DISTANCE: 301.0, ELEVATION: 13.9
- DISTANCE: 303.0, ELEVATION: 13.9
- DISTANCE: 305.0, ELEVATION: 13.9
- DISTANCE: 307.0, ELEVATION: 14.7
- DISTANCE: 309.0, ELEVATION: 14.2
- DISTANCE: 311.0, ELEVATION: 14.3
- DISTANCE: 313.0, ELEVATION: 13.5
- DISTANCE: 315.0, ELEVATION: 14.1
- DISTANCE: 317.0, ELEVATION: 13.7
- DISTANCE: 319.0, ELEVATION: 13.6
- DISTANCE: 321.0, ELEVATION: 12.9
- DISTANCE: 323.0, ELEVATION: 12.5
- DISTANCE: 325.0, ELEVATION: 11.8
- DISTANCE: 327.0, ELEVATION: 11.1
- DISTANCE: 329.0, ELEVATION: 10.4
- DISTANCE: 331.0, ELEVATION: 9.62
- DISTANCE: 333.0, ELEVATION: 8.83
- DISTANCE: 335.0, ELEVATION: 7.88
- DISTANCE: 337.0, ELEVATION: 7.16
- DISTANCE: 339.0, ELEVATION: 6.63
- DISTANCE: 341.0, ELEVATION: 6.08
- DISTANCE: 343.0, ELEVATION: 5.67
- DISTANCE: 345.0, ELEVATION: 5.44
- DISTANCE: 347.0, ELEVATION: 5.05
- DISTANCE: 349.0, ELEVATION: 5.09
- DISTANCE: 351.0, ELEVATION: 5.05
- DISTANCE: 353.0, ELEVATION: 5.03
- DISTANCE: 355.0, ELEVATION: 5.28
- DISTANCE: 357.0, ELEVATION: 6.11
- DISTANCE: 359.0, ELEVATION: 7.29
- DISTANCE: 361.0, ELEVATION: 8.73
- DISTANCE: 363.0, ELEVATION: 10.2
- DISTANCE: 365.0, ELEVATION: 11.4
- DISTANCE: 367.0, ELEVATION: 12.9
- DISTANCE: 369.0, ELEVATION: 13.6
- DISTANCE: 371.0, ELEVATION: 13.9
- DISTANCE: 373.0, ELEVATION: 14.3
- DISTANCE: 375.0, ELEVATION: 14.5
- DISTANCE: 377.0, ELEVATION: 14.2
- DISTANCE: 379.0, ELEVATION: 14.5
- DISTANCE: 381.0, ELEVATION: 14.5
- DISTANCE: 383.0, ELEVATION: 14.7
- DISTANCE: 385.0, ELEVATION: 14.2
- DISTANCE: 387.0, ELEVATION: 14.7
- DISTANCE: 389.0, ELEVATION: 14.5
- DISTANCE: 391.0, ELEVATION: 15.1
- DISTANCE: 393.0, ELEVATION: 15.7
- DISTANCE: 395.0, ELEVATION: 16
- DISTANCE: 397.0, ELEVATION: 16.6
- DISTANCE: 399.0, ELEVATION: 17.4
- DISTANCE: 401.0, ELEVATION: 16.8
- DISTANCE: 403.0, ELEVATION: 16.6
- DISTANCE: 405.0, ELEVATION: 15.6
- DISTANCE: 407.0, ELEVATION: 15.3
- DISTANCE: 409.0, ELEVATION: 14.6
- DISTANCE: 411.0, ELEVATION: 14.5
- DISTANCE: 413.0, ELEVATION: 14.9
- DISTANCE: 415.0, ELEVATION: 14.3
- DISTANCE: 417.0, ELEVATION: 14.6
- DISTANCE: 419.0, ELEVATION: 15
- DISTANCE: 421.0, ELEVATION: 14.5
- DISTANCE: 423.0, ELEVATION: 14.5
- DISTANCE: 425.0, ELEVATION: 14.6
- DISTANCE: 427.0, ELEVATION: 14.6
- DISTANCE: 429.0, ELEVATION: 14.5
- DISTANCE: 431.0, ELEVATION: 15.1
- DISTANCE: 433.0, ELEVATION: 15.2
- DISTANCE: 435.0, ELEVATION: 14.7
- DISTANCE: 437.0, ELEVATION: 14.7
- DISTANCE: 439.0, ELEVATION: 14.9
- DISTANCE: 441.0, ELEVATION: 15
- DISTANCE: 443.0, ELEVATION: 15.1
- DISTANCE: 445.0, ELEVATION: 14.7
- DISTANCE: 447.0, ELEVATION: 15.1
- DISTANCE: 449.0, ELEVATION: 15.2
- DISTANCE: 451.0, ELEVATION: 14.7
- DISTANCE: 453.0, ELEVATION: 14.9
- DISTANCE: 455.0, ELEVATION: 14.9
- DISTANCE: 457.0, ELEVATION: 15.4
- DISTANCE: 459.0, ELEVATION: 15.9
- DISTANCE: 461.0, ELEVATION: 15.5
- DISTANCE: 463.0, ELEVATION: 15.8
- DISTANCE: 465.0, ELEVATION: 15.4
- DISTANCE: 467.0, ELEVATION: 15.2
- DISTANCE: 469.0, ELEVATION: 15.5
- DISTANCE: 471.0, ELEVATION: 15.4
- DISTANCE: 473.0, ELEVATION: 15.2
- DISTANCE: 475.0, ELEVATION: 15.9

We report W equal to 1.3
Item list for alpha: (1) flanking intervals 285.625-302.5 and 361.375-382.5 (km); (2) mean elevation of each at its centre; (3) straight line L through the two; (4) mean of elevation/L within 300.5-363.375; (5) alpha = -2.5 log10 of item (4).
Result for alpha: 0.37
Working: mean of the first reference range 14.1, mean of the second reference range 13.3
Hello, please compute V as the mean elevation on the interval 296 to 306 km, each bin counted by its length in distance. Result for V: 14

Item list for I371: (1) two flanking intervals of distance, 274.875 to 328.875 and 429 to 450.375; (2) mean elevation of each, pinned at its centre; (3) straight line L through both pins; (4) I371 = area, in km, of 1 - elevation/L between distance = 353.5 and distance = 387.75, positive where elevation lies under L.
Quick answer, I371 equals 5.8 km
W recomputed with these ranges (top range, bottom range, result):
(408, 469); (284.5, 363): 1.40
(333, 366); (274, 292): 0.48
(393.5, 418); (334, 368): 2.19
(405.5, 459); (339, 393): 1.42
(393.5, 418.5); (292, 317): 1.11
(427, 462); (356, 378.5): 1.29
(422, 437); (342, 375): 1.71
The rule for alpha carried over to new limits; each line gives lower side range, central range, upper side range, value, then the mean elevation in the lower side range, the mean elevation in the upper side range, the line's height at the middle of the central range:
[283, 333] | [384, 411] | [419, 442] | -0.09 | 13.3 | 14.8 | 14.4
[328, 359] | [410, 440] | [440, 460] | -0.13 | 6.64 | 15.1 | 13.1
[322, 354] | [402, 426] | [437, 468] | -0.18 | 7.71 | 15.2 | 12.7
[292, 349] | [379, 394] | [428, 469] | -0.12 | 11.2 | 15.1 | 13.2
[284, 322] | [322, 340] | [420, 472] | 0.43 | 14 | 15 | 14.2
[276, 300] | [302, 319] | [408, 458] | 0.02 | 14.2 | 14.8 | 14.3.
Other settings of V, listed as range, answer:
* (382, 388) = 14.5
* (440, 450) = 15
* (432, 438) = 14.9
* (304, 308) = 14.3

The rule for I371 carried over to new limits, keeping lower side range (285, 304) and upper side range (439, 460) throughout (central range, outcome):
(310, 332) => 2.7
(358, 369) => 3.1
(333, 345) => 6.4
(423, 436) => 0.2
